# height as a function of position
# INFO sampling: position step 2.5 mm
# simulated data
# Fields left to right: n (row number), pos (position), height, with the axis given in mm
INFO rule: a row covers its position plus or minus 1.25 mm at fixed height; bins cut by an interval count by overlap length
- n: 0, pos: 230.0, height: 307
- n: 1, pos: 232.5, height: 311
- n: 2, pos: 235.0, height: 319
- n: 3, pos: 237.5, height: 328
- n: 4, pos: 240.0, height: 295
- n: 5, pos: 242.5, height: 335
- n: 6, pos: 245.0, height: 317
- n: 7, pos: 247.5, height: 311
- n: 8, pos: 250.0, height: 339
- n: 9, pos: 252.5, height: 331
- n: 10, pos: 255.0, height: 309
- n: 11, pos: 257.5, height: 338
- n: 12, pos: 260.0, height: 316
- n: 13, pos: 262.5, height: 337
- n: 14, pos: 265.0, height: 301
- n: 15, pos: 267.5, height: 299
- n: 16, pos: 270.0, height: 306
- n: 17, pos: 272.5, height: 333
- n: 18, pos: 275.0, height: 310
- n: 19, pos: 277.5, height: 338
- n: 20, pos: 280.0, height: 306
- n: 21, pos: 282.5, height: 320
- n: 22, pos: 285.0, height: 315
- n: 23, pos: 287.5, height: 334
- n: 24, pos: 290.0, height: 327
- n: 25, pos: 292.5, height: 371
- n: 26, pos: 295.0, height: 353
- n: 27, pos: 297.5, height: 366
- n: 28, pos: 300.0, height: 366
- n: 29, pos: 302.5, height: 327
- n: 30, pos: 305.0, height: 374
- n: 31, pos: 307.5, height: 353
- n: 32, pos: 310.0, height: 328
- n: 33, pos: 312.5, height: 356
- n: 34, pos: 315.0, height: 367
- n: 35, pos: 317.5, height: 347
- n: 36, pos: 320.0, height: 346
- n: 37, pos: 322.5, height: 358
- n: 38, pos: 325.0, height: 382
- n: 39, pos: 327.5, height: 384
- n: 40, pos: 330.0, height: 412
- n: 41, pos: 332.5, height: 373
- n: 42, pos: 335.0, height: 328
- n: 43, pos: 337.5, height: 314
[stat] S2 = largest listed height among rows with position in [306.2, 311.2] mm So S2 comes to 353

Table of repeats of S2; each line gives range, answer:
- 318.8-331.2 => 412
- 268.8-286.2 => 338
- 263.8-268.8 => 301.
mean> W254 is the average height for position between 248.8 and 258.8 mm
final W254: 329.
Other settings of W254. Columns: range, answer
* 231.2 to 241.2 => 313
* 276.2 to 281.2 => 322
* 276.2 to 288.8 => 323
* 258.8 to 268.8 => 313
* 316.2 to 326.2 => 358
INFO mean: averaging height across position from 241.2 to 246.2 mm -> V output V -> 326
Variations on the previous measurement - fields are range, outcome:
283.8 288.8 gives 325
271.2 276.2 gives 321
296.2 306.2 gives 358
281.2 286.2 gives 317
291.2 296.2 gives 362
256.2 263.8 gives 330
